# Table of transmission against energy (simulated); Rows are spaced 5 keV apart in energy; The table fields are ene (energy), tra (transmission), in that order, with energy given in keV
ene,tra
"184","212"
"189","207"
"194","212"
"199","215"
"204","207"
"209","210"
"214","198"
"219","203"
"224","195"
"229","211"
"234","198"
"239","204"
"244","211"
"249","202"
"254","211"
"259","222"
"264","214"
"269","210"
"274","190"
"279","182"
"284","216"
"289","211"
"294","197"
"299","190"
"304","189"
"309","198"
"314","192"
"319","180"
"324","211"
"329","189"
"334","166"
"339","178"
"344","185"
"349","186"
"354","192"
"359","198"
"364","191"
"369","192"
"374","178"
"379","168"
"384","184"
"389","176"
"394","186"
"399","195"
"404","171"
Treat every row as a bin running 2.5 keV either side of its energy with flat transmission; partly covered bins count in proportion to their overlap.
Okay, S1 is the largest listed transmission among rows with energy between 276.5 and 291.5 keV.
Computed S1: 216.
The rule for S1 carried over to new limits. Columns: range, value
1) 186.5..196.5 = 212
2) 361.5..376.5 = 192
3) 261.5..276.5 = 214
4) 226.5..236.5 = 211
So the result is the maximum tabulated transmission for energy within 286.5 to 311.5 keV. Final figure 211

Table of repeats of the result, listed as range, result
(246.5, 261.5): 222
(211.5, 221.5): 203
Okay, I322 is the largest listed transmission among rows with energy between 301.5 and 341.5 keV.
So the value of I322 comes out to 211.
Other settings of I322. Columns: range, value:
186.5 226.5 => 215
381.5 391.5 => 184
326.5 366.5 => 198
